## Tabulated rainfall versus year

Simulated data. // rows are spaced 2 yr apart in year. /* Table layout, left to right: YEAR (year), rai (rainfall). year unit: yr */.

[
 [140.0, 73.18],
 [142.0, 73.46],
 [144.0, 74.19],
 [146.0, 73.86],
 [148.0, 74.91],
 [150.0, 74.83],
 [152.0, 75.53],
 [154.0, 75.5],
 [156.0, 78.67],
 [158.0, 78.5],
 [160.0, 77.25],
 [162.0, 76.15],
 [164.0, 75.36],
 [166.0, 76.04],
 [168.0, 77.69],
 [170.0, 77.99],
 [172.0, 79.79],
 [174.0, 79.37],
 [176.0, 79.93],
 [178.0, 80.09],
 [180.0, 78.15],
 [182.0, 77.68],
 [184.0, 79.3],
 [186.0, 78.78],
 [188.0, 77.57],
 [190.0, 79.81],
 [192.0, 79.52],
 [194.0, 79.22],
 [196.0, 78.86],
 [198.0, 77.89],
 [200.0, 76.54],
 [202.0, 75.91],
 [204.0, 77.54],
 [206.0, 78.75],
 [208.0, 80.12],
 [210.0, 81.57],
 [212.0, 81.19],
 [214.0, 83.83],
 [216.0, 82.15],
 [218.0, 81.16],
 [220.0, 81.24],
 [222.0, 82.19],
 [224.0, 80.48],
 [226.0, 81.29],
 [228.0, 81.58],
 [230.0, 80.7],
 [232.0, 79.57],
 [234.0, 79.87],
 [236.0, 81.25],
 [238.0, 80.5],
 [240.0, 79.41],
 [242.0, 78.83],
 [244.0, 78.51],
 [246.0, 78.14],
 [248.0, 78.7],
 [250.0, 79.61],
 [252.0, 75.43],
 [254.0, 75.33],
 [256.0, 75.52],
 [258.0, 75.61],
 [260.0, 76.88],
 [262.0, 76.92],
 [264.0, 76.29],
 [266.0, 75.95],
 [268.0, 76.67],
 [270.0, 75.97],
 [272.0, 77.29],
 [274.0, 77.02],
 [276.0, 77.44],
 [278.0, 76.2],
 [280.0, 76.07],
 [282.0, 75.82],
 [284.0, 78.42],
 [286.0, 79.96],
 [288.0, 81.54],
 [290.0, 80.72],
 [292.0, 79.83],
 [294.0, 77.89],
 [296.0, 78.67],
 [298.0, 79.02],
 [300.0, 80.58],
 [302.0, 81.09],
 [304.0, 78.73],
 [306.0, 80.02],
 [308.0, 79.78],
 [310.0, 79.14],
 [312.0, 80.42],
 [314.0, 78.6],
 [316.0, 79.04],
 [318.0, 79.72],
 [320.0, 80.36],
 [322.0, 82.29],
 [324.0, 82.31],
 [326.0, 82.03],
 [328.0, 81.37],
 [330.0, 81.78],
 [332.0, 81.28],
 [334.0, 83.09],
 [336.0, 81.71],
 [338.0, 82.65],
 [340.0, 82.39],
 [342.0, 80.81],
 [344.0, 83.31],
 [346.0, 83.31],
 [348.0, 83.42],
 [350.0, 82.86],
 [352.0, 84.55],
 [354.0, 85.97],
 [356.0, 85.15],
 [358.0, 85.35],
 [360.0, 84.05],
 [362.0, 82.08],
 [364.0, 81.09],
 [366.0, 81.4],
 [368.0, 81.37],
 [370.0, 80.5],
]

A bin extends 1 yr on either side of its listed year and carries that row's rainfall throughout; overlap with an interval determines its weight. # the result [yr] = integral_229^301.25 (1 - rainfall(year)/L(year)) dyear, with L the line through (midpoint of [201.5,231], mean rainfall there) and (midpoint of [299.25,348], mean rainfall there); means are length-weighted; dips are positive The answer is 2.5 yr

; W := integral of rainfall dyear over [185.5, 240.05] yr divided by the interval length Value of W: 80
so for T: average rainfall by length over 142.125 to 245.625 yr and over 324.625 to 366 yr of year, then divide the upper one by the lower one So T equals 1.05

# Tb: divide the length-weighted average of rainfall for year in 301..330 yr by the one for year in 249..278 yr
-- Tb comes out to 1.05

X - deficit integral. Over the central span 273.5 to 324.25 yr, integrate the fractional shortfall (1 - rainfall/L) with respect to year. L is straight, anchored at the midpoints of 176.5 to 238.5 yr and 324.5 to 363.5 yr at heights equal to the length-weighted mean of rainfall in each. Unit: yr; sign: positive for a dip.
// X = 1.7 yr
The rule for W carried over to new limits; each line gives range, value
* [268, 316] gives 78.7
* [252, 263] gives 76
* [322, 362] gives 83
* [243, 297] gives 77.5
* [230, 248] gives 79.5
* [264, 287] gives 77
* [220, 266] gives 78.7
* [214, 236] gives 81.2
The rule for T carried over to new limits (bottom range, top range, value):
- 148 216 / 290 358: 1.04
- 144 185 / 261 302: 1.01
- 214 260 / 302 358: 1.03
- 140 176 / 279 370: 1.06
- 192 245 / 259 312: 0.98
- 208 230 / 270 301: 0.96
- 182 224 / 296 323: 1.00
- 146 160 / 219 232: 1.06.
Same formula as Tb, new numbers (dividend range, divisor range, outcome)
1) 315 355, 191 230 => 1.03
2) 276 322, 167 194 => 1.00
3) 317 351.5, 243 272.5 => 1.07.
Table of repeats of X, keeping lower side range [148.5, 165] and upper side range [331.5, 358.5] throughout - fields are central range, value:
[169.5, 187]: -0.42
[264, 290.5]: 1.08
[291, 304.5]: 0.35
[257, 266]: 0.43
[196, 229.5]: -0.73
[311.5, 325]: 0.31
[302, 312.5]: 0.28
